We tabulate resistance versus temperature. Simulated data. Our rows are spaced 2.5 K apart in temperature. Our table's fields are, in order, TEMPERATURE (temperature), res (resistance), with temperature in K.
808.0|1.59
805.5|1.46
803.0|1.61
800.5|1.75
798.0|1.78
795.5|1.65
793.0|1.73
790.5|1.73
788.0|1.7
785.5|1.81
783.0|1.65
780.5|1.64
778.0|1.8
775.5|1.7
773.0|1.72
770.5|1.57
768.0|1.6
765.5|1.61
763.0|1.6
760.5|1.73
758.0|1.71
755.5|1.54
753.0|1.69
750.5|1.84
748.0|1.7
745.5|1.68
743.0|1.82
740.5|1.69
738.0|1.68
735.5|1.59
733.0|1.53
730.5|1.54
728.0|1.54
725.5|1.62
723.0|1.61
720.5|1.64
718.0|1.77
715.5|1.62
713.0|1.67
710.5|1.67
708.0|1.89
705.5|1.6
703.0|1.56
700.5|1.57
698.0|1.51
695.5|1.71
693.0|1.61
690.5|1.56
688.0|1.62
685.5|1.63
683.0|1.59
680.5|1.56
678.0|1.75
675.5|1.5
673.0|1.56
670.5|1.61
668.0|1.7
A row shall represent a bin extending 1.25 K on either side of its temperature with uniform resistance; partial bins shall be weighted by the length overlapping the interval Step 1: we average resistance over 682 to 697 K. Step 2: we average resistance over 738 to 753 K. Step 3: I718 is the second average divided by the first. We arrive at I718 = 1.1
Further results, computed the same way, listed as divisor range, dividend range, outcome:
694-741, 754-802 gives 1.03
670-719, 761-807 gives 1.03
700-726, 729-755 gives 1.01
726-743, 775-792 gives 1.07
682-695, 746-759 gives 1.05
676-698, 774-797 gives 1.06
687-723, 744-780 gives 1.02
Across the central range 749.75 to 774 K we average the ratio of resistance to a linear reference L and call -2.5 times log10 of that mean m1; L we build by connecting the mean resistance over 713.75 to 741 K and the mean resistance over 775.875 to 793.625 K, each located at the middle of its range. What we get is 0.016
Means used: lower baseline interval 1.62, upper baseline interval 1.72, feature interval 1.66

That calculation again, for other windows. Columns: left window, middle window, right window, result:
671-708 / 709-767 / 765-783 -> -0.012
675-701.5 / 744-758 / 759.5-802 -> -0.020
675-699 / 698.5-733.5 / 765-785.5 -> -0.001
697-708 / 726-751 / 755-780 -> -0.014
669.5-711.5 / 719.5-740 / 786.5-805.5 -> 0.033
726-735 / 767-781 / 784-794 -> 0.011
